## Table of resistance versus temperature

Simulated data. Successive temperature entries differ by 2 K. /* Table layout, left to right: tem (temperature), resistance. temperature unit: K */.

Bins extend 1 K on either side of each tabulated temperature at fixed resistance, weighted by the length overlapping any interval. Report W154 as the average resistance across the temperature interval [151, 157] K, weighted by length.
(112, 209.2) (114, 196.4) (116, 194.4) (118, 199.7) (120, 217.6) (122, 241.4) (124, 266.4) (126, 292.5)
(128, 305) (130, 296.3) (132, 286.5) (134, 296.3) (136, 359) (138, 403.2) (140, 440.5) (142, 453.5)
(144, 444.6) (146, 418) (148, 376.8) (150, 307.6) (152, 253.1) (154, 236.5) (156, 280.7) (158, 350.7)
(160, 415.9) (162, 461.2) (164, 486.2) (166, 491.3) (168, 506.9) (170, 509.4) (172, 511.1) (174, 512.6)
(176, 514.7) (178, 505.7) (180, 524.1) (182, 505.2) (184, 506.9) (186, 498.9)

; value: 257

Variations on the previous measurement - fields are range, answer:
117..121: 209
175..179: 510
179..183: 515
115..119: 197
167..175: 510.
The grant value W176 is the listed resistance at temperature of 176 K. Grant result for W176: 514.7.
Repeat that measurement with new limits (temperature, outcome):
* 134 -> 296.3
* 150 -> 307.6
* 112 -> 209.2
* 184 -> 506.9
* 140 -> 440.5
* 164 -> 486.2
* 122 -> 241.4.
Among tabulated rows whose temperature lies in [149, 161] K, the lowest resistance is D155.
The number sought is 236.5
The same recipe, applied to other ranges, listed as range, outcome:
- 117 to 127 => 199.7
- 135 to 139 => 359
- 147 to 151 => 307.6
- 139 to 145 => 440.5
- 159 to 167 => 415.9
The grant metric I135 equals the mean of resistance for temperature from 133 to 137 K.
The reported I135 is 328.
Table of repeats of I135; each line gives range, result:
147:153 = 313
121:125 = 254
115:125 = 224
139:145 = 446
